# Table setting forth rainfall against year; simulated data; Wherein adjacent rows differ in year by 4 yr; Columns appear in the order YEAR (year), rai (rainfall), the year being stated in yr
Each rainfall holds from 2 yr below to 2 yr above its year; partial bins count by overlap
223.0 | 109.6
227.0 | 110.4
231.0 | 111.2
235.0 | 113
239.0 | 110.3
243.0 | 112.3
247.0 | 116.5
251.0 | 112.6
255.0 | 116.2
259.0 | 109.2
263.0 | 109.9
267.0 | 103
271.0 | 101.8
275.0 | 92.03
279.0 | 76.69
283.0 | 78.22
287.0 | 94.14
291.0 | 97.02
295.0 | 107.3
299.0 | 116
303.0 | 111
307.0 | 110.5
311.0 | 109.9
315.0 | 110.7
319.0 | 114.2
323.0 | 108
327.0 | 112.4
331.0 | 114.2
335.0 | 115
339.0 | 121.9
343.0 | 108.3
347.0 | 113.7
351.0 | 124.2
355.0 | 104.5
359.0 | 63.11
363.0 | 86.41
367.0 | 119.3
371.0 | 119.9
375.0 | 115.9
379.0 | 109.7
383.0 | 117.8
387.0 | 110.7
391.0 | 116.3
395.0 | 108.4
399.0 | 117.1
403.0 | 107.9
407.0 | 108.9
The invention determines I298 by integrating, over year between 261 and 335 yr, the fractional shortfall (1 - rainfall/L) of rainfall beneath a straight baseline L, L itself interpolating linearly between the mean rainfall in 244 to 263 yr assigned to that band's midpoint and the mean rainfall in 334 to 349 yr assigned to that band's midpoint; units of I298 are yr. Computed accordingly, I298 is 6.5 yr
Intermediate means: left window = 113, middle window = 104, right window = 115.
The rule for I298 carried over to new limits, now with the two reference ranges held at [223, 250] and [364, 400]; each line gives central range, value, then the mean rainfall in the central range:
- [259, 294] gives 5.4 yr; 95.3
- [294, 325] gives 0.6 yr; 111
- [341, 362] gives 2.2 yr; 102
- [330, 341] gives -0.4 yr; 117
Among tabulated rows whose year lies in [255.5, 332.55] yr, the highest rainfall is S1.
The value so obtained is 116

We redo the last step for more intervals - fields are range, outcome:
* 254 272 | 116.2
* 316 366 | 124.2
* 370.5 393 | 119.9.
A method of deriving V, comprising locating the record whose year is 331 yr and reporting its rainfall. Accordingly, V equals 114.2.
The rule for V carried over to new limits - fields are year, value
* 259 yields 109.2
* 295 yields 107.3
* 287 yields 94.14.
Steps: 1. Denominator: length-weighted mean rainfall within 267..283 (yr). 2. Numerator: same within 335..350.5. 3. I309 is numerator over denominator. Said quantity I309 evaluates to 1.28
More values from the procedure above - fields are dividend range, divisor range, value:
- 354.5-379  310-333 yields 0.91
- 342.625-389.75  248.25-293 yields 1.09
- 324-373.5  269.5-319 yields 1.08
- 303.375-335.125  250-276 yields 1.05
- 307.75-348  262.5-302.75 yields 1.15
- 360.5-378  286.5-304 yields 1.03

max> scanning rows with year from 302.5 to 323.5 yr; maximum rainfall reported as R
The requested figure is 114.2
